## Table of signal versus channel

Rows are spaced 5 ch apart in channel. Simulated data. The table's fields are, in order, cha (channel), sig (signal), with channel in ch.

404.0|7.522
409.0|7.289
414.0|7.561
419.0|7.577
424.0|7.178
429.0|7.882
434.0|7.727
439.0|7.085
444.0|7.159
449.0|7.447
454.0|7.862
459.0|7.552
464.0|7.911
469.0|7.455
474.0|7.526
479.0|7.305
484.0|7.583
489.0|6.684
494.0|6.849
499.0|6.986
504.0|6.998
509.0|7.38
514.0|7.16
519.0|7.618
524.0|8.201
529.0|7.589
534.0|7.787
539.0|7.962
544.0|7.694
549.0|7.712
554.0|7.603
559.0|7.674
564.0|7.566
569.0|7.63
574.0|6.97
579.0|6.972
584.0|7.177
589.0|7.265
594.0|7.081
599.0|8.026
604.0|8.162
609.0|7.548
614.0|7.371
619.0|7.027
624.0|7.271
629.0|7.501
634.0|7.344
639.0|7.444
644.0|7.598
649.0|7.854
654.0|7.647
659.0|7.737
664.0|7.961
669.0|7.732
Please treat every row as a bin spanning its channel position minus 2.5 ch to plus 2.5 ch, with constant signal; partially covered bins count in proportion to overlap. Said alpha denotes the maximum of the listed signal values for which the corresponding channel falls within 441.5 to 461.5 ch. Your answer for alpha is 7.862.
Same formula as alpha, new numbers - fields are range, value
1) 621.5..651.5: 7.854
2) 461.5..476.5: 7.911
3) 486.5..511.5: 7.38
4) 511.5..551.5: 8.201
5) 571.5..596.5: 7.265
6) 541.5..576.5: 7.712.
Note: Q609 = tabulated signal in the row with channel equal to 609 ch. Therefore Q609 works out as 7.548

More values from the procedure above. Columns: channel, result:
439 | 7.085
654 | 7.647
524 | 8.201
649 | 7.854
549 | 7.712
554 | 7.603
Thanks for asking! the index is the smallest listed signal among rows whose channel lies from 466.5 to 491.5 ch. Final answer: 6.684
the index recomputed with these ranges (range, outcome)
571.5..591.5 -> 6.97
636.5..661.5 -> 7.444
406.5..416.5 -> 7.289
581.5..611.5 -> 7.081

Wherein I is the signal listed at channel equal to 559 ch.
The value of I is 7.674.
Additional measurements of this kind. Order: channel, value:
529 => 7.589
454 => 7.862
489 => 6.684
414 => 7.561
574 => 6.97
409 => 7.289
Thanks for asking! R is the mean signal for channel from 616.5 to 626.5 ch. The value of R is 7.15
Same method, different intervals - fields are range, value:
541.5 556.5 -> 7.67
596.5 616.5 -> 7.78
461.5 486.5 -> 7.56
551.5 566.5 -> 7.61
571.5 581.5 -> 6.97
